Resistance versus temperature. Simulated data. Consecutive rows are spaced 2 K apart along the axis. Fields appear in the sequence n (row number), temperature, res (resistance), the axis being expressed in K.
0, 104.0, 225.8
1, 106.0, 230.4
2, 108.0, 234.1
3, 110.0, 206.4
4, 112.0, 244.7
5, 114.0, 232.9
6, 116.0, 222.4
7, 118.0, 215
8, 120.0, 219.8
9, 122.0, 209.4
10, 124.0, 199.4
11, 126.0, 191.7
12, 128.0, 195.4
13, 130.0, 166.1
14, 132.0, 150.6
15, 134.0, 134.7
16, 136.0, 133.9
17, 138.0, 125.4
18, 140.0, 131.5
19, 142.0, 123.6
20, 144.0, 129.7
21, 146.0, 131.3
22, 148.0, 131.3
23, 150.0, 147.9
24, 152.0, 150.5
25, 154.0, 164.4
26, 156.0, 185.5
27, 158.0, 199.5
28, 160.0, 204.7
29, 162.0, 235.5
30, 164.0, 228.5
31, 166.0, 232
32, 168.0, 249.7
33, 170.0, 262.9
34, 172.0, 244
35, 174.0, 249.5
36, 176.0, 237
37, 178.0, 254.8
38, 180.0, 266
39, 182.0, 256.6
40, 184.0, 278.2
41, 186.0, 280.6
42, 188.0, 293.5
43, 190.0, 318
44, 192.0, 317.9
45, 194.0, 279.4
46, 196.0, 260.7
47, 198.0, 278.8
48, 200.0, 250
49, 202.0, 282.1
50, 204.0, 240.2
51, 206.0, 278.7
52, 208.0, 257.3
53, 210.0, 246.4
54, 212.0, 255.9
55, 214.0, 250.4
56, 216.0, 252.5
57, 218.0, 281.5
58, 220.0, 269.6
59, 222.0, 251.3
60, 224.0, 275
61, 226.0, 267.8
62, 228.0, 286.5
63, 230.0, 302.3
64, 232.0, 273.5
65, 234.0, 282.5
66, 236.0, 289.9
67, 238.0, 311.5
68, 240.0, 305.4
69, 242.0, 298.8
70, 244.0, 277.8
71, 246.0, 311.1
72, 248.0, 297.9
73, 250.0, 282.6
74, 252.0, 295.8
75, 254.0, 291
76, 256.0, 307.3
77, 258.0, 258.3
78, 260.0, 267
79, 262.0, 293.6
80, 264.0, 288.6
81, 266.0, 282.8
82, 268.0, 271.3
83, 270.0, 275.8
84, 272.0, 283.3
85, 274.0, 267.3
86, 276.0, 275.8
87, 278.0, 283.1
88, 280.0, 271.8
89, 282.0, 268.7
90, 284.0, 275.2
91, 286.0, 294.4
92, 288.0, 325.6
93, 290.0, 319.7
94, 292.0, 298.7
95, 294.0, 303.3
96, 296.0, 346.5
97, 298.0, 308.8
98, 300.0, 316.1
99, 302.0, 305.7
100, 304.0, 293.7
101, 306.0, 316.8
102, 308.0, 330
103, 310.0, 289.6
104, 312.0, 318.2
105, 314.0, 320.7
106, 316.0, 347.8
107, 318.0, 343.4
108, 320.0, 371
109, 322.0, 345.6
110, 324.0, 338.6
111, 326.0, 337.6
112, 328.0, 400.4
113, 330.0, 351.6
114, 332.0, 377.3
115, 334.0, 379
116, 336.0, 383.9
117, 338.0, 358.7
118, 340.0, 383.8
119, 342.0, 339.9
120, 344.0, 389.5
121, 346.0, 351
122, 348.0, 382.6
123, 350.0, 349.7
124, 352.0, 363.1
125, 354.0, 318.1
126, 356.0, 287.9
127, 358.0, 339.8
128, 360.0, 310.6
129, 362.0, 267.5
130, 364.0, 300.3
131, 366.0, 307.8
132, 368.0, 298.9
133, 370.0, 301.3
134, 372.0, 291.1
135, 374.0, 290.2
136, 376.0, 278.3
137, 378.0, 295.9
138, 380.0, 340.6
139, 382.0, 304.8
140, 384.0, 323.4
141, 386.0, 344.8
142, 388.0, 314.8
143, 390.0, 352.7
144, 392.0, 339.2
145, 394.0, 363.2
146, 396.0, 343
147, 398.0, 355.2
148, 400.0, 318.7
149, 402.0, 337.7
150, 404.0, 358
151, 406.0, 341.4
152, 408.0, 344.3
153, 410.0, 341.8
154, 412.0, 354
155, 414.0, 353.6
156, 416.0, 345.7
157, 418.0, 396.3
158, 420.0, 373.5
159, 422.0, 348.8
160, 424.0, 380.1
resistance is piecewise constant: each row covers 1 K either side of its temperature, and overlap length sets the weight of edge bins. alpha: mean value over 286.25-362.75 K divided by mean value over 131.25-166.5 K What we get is 2.1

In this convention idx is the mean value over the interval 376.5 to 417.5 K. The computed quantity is 339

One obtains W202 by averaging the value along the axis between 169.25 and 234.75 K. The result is 269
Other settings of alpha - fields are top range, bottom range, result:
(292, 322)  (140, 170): 1.78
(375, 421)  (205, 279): 1.22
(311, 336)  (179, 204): 1.27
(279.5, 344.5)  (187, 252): 1.19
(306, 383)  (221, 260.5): 1.16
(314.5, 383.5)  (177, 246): 1.22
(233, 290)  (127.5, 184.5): 1.49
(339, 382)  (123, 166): 1.94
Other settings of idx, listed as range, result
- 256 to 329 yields 307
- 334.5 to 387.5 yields 327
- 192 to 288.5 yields 279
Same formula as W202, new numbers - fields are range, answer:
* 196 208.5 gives 264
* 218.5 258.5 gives 287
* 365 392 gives 312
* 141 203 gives 230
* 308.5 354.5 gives 354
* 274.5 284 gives 274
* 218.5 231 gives 276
